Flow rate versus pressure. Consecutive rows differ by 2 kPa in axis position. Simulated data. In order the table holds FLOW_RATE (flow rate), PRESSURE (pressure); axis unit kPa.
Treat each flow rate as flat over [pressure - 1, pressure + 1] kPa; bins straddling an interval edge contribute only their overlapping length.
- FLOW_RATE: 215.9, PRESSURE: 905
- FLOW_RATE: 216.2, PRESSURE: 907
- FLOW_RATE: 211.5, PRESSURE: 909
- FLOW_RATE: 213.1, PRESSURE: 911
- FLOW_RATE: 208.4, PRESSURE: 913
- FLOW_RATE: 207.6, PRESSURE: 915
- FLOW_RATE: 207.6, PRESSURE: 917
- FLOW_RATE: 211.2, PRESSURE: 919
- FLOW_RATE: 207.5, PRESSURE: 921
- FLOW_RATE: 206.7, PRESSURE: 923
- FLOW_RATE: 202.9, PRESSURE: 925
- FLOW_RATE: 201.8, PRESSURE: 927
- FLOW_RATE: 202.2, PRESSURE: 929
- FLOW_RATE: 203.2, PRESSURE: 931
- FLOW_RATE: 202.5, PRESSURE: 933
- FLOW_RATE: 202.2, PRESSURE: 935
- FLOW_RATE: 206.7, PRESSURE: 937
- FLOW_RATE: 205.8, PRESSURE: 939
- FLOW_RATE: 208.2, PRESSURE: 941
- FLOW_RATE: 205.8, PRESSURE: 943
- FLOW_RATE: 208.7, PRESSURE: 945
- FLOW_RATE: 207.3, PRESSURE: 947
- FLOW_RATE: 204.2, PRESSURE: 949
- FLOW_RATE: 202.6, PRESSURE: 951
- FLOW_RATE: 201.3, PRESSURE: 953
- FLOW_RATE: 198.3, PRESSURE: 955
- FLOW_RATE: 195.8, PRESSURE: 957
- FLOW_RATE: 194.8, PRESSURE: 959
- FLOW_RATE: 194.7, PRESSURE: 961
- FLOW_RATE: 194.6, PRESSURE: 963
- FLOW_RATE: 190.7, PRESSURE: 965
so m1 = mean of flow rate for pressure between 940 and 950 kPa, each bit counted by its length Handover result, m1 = 207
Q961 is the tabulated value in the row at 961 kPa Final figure 194.7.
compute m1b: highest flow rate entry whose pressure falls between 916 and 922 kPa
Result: 211.2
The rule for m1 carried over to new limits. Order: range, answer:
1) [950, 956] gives 201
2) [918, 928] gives 206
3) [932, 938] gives 204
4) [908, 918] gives 210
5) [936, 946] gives 207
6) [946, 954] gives 204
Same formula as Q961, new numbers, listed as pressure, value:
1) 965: 190.7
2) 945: 208.7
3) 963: 194.6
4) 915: 207.6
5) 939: 205.8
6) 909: 211.5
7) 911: 213.1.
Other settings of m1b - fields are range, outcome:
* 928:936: 203.2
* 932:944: 208.2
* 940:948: 208.7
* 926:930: 202.2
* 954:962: 198.3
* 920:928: 207.5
